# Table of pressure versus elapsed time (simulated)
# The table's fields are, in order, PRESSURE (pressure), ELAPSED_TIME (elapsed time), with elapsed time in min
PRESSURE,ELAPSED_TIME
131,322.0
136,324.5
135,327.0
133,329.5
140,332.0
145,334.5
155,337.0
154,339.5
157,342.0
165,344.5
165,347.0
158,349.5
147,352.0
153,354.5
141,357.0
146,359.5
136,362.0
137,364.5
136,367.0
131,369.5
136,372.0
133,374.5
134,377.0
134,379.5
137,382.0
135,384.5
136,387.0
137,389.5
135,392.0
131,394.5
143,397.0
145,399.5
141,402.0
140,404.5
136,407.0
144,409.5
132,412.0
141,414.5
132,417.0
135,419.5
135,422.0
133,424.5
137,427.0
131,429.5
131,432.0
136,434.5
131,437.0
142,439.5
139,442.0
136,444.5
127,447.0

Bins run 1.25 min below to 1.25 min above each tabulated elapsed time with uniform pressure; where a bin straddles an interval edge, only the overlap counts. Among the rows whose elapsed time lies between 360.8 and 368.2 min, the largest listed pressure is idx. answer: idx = 137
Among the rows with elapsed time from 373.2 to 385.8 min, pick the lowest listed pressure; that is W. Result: 133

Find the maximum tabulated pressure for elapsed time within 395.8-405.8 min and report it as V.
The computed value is 145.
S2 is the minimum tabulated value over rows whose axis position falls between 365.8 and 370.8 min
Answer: 131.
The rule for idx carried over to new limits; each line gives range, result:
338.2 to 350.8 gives 165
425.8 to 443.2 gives 142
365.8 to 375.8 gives 136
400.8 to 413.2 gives 144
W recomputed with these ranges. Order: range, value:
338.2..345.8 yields 154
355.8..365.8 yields 136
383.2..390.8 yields 135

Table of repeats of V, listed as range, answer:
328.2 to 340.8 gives 155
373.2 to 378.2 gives 134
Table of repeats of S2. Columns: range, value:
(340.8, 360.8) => 141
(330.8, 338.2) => 140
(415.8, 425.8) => 132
